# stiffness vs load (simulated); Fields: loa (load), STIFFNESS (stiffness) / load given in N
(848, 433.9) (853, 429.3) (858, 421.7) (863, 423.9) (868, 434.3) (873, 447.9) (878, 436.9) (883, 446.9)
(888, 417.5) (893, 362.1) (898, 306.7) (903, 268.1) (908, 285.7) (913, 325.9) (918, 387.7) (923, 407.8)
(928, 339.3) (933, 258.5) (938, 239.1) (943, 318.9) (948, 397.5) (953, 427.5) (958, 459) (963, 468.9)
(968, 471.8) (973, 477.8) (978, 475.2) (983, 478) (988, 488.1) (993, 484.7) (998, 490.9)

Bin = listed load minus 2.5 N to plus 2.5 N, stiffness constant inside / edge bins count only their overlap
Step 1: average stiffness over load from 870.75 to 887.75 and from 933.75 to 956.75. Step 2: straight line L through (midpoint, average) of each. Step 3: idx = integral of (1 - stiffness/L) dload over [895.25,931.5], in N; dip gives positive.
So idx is 5.5 N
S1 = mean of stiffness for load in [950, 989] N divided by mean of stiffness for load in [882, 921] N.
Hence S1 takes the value 1.3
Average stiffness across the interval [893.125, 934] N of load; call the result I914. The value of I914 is 327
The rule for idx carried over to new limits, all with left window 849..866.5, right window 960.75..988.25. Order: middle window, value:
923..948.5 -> 8.1 N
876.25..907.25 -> 5.2 N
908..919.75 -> 2.9 N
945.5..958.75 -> 1.2 N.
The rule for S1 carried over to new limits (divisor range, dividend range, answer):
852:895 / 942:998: 1.07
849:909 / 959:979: 1.20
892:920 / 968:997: 1.50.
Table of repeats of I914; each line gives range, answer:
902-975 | 370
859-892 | 431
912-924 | 376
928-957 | 336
